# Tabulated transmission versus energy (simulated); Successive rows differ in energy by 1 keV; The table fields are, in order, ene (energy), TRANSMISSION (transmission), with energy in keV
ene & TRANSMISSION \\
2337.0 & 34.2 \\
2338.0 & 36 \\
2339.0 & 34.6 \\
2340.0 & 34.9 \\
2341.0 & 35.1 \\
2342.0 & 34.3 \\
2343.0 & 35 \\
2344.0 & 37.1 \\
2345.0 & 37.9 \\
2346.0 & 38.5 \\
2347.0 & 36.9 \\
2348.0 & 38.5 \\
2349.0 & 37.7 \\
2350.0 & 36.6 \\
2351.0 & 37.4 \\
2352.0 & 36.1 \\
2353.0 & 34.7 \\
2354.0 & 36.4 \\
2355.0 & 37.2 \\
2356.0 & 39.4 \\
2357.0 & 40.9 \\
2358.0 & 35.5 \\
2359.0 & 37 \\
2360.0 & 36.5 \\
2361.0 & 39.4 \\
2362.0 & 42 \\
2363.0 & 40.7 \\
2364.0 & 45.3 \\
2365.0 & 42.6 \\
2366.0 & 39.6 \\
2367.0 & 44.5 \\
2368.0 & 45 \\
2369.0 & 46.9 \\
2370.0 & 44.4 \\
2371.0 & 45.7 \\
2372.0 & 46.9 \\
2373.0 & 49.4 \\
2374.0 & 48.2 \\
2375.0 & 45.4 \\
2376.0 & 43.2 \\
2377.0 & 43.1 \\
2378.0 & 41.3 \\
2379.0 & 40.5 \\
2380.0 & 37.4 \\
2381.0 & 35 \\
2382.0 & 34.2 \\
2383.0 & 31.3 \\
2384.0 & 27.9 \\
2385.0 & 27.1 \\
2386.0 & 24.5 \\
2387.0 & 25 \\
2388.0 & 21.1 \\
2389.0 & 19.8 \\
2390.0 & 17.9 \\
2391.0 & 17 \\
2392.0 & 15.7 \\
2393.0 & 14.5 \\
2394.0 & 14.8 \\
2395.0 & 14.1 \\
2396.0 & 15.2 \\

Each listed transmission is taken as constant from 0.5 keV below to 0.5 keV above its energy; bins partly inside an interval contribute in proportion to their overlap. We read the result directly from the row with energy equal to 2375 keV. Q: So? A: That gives 45.4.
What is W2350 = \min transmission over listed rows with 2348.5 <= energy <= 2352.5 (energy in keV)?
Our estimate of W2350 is 36.1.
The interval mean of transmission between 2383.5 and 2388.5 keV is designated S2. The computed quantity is 25.1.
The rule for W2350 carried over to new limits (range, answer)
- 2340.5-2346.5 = 34.3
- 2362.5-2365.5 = 40.7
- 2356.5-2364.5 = 35.5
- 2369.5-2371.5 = 44.4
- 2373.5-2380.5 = 37.4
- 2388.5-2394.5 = 14.5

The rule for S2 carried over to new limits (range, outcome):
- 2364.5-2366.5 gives 41.1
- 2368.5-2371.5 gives 45.7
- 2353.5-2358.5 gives 37.9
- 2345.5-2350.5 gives 37.6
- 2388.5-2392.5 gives 17.6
